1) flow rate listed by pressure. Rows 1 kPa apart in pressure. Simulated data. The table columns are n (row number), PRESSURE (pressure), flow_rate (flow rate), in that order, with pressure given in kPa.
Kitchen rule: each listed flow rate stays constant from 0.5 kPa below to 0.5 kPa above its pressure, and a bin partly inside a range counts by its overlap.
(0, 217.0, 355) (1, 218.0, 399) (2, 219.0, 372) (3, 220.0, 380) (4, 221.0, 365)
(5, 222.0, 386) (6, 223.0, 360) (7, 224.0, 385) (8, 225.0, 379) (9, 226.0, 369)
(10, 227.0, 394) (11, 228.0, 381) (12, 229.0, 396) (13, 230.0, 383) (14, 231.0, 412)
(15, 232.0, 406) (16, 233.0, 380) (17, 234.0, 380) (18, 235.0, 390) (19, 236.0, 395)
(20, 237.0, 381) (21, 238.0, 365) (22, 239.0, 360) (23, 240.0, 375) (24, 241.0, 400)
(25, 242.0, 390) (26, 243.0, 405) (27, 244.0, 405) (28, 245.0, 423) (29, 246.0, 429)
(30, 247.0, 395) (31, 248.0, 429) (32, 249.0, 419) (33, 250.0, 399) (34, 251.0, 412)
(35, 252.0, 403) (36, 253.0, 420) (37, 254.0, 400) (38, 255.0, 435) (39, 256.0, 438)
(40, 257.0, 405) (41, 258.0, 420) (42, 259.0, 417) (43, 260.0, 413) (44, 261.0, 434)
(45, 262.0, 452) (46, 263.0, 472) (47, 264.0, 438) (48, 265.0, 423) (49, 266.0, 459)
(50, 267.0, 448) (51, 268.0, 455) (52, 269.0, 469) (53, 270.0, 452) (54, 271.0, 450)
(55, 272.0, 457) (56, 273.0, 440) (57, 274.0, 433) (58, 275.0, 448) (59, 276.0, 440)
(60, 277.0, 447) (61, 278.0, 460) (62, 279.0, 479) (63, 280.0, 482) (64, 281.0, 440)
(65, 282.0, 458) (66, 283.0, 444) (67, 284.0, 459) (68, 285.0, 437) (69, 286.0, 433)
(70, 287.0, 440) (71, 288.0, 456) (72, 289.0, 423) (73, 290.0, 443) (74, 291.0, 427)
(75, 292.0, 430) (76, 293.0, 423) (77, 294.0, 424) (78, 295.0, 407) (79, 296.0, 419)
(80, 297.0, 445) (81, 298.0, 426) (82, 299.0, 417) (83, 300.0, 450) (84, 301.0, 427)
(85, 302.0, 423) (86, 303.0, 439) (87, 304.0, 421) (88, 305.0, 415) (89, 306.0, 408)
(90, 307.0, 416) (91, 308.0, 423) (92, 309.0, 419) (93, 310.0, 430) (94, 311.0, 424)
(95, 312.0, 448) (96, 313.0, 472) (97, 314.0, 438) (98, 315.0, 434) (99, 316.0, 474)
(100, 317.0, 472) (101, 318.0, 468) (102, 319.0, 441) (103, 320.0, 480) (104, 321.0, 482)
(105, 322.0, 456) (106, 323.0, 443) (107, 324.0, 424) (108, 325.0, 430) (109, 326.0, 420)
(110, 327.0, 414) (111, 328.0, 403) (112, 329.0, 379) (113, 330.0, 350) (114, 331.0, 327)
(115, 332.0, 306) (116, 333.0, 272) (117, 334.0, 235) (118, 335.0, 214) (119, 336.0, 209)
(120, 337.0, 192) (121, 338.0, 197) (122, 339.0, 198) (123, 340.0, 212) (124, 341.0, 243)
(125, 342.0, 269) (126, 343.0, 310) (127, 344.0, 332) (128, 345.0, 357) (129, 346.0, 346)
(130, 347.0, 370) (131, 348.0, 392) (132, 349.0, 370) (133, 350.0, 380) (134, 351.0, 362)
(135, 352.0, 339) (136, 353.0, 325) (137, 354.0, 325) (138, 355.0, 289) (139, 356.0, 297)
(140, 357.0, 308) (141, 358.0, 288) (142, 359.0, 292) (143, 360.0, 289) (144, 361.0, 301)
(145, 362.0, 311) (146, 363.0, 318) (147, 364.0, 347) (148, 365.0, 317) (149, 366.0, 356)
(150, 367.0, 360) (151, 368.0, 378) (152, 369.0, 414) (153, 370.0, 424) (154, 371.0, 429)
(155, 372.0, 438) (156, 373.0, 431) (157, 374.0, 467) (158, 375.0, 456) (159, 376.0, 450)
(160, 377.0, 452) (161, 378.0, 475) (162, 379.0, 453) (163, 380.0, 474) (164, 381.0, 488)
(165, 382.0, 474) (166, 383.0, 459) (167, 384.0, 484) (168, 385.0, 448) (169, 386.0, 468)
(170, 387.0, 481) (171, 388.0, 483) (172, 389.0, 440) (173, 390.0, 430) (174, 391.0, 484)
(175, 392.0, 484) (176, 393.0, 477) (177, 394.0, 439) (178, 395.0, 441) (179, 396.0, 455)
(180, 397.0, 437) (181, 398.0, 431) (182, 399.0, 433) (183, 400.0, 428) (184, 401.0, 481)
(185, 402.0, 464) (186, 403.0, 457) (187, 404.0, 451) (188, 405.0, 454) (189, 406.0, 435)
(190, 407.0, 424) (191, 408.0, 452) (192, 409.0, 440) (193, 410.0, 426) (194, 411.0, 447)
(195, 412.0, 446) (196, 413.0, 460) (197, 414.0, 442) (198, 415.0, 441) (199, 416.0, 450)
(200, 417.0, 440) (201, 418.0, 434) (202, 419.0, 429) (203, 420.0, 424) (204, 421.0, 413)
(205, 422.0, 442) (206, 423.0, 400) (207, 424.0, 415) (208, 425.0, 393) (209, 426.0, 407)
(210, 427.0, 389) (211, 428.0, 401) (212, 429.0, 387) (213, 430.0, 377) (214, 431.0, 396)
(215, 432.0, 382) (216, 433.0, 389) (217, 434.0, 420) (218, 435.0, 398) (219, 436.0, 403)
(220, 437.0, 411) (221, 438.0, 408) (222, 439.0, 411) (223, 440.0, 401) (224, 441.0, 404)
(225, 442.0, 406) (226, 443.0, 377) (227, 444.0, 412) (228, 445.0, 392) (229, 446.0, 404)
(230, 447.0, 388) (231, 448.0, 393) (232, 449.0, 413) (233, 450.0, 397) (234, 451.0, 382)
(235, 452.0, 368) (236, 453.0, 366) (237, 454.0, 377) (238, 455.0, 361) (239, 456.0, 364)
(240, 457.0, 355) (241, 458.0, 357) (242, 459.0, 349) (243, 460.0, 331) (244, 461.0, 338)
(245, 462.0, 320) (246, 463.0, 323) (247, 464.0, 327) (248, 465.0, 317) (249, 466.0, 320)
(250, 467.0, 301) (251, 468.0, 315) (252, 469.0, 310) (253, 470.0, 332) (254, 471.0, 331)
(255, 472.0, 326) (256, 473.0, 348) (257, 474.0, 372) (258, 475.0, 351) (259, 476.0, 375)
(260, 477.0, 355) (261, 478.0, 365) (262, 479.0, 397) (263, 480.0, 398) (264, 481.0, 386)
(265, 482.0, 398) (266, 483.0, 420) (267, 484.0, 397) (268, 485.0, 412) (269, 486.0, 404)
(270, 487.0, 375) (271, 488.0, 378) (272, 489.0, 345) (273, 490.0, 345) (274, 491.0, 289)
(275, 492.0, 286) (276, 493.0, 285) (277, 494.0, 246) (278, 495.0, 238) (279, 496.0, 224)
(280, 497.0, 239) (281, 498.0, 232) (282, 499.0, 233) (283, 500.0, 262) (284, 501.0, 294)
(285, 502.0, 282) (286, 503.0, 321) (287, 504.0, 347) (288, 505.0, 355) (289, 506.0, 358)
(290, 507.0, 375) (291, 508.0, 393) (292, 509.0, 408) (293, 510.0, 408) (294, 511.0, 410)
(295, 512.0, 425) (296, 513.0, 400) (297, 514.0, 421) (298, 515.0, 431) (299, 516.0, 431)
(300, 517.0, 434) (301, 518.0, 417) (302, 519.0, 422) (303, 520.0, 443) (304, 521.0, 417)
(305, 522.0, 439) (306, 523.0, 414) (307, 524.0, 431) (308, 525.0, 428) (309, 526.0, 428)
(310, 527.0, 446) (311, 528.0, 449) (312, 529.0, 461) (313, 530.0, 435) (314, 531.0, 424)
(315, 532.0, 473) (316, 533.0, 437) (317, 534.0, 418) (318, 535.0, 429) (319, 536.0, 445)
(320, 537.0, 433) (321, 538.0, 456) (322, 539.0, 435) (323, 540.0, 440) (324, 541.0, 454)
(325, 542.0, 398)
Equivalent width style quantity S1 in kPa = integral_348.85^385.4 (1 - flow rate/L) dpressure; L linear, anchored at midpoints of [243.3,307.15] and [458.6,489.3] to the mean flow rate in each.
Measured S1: 1.0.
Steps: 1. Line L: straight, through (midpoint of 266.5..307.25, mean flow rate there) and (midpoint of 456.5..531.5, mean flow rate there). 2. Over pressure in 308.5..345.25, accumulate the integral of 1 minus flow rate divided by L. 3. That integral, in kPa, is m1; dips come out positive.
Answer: 5.3 kPa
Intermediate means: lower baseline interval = 439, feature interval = 364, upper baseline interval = 362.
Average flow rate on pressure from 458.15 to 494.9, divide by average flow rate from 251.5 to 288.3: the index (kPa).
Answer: 0.78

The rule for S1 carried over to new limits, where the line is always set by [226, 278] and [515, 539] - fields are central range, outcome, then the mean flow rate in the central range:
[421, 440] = 1.2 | 402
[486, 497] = 3.3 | 303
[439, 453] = 1.1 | 395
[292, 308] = -0.2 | 424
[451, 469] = 3.8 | 341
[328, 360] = 9.2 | 301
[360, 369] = 1.8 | 338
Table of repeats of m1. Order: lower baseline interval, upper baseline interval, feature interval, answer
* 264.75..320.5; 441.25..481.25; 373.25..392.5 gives -3.3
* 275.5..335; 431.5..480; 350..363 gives 2.9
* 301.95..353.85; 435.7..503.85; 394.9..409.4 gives -3.5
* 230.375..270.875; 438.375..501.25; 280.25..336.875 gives -2.3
